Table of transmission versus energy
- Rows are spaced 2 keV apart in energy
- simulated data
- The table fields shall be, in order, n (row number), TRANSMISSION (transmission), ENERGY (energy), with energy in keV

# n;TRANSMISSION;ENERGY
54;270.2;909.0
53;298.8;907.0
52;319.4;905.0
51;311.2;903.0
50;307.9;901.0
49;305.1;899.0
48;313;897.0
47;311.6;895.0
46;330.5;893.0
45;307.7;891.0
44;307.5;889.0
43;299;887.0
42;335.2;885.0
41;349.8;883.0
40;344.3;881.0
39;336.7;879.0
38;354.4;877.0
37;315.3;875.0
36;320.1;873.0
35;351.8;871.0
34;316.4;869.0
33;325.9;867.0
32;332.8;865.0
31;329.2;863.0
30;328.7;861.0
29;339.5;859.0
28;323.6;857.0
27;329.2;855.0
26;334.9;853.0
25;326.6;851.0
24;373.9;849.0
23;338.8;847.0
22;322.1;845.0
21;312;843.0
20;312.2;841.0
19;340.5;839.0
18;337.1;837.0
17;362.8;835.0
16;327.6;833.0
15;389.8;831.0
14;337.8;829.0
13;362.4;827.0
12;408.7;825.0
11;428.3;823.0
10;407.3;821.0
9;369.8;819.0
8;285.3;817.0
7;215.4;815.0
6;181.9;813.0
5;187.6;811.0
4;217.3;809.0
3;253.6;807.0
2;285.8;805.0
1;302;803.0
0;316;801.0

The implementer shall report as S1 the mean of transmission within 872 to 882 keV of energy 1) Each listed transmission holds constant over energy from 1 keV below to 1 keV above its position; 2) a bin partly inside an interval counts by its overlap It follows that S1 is 334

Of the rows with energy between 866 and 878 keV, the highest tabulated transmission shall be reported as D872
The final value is 354.4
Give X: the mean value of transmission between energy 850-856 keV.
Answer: 330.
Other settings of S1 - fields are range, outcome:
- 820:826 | 415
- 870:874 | 336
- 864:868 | 329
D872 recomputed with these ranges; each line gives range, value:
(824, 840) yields 408.7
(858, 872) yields 351.8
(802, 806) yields 302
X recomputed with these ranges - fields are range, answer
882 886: 342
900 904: 310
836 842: 330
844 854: 339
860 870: 327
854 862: 330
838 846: 322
